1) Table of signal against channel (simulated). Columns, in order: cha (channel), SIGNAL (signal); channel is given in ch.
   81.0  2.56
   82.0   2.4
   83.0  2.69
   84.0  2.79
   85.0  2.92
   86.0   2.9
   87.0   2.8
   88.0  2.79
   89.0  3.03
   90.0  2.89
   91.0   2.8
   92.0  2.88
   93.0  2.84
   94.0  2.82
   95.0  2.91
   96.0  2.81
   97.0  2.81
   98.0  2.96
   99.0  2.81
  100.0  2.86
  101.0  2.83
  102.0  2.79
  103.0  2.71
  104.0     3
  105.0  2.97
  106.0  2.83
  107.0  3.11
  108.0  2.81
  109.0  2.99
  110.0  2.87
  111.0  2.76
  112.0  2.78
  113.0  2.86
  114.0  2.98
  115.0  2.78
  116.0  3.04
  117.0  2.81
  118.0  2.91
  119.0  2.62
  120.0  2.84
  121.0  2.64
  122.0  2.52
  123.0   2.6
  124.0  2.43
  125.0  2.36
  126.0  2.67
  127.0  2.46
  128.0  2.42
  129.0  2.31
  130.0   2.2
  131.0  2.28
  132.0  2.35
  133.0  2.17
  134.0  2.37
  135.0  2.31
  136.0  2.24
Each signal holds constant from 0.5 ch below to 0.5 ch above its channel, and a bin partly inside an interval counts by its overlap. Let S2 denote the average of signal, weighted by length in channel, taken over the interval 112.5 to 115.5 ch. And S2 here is 2.87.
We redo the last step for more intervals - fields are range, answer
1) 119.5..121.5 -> 2.74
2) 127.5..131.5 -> 2.3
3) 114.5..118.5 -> 2.89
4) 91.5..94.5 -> 2.85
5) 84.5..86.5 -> 2.91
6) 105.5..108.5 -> 2.92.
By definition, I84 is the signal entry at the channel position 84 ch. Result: 2.79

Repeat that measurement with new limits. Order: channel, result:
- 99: 2.81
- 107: 3.11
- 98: 2.96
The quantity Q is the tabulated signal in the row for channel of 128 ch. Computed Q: 2.42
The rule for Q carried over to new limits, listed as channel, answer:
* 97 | 2.81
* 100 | 2.86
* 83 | 2.69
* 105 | 2.97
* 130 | 2.2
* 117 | 2.81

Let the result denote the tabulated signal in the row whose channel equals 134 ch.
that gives 2.37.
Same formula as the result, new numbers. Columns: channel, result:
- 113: 2.86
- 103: 2.71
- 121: 2.64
